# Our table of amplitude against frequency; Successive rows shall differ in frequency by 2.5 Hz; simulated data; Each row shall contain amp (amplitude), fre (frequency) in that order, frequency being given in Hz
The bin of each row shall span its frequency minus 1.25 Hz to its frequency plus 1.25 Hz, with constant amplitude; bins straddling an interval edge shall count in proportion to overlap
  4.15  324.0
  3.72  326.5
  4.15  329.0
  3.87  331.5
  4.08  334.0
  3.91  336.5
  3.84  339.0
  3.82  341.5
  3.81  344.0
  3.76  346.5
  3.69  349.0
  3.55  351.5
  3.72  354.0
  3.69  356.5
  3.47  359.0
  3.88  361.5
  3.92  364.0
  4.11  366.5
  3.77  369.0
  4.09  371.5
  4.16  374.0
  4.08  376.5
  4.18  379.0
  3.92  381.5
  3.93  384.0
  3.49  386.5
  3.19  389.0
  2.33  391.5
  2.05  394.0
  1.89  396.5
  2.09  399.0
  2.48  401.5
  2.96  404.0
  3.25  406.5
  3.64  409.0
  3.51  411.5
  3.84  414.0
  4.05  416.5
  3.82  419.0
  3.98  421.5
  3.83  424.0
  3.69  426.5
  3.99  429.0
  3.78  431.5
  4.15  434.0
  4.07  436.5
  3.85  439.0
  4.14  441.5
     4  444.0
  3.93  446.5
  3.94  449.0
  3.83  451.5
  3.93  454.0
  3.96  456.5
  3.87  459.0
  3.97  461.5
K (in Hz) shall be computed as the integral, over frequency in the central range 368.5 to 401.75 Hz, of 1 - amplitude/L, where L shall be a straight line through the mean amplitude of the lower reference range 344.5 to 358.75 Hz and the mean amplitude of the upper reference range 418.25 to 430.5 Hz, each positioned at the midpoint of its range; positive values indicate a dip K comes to 4.3 Hz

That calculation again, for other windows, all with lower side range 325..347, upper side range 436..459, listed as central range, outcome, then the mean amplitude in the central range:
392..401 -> 4.2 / 2.08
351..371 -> 0.6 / 3.78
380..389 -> 0.5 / 3.71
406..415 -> 0.8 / 3.58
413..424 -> 0.1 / 3.91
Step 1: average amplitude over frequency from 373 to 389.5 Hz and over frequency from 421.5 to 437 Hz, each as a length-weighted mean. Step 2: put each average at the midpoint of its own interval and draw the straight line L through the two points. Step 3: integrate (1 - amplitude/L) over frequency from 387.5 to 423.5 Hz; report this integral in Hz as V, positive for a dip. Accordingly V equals 7.4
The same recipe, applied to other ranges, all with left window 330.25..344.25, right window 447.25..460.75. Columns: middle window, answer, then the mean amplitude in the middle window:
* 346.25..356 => 0.56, 3.67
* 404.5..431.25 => 1.14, 3.74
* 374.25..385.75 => -0.34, 4.02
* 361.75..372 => -0.15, 3.95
